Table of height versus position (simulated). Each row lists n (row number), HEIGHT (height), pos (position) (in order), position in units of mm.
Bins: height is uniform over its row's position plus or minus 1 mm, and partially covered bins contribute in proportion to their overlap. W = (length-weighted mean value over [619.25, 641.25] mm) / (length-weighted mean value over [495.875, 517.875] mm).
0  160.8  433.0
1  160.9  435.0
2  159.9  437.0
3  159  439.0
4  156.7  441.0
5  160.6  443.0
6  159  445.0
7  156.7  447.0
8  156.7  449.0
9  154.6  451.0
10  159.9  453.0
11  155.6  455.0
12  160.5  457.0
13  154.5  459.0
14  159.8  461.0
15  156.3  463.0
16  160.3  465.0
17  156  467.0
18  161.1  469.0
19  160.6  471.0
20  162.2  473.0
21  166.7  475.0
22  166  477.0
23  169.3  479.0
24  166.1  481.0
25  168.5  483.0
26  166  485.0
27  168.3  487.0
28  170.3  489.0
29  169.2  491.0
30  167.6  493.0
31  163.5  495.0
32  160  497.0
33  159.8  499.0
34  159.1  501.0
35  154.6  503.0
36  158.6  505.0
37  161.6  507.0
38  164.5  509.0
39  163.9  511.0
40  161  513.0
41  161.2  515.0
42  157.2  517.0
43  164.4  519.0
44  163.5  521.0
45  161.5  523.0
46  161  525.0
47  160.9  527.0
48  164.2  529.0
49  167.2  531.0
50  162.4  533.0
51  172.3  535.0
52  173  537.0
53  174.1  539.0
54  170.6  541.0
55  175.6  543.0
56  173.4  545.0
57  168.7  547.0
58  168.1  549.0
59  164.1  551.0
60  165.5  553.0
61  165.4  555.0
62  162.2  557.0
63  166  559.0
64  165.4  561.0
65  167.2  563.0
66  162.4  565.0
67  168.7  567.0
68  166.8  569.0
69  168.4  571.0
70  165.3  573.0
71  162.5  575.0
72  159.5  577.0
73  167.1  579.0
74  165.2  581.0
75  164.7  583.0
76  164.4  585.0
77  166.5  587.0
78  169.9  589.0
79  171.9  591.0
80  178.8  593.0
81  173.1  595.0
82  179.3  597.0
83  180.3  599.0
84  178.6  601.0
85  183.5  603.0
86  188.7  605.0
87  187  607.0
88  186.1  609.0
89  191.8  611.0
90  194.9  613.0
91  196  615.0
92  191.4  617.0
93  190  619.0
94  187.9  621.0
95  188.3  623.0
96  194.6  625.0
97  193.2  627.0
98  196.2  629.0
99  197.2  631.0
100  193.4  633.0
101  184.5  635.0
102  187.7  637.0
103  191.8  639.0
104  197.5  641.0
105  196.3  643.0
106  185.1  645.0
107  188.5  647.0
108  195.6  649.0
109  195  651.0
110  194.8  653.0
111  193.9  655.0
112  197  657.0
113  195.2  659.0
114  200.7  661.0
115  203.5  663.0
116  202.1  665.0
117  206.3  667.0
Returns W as 1.20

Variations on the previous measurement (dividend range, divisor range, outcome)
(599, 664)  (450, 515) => 1.18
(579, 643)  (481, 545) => 1.12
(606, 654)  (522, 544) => 1.15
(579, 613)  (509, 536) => 1.09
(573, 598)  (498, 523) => 1.05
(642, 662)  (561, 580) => 1.17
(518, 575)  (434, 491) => 1.03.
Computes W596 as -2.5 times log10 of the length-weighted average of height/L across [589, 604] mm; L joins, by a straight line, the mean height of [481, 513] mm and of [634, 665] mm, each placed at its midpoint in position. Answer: 0.04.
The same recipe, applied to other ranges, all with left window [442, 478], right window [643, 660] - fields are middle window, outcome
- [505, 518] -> 0.05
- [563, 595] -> 0.08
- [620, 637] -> -0.01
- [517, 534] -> 0.05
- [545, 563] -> 0.06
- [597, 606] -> 0.01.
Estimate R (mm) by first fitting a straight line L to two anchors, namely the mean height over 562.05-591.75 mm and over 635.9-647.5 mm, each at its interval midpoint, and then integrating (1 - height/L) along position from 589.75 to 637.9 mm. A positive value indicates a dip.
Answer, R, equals -1.8 mm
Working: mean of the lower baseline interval 166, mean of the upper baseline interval 191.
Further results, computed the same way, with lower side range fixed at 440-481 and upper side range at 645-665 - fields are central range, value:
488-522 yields 1.1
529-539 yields 0.3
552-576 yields 1.8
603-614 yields -0.1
